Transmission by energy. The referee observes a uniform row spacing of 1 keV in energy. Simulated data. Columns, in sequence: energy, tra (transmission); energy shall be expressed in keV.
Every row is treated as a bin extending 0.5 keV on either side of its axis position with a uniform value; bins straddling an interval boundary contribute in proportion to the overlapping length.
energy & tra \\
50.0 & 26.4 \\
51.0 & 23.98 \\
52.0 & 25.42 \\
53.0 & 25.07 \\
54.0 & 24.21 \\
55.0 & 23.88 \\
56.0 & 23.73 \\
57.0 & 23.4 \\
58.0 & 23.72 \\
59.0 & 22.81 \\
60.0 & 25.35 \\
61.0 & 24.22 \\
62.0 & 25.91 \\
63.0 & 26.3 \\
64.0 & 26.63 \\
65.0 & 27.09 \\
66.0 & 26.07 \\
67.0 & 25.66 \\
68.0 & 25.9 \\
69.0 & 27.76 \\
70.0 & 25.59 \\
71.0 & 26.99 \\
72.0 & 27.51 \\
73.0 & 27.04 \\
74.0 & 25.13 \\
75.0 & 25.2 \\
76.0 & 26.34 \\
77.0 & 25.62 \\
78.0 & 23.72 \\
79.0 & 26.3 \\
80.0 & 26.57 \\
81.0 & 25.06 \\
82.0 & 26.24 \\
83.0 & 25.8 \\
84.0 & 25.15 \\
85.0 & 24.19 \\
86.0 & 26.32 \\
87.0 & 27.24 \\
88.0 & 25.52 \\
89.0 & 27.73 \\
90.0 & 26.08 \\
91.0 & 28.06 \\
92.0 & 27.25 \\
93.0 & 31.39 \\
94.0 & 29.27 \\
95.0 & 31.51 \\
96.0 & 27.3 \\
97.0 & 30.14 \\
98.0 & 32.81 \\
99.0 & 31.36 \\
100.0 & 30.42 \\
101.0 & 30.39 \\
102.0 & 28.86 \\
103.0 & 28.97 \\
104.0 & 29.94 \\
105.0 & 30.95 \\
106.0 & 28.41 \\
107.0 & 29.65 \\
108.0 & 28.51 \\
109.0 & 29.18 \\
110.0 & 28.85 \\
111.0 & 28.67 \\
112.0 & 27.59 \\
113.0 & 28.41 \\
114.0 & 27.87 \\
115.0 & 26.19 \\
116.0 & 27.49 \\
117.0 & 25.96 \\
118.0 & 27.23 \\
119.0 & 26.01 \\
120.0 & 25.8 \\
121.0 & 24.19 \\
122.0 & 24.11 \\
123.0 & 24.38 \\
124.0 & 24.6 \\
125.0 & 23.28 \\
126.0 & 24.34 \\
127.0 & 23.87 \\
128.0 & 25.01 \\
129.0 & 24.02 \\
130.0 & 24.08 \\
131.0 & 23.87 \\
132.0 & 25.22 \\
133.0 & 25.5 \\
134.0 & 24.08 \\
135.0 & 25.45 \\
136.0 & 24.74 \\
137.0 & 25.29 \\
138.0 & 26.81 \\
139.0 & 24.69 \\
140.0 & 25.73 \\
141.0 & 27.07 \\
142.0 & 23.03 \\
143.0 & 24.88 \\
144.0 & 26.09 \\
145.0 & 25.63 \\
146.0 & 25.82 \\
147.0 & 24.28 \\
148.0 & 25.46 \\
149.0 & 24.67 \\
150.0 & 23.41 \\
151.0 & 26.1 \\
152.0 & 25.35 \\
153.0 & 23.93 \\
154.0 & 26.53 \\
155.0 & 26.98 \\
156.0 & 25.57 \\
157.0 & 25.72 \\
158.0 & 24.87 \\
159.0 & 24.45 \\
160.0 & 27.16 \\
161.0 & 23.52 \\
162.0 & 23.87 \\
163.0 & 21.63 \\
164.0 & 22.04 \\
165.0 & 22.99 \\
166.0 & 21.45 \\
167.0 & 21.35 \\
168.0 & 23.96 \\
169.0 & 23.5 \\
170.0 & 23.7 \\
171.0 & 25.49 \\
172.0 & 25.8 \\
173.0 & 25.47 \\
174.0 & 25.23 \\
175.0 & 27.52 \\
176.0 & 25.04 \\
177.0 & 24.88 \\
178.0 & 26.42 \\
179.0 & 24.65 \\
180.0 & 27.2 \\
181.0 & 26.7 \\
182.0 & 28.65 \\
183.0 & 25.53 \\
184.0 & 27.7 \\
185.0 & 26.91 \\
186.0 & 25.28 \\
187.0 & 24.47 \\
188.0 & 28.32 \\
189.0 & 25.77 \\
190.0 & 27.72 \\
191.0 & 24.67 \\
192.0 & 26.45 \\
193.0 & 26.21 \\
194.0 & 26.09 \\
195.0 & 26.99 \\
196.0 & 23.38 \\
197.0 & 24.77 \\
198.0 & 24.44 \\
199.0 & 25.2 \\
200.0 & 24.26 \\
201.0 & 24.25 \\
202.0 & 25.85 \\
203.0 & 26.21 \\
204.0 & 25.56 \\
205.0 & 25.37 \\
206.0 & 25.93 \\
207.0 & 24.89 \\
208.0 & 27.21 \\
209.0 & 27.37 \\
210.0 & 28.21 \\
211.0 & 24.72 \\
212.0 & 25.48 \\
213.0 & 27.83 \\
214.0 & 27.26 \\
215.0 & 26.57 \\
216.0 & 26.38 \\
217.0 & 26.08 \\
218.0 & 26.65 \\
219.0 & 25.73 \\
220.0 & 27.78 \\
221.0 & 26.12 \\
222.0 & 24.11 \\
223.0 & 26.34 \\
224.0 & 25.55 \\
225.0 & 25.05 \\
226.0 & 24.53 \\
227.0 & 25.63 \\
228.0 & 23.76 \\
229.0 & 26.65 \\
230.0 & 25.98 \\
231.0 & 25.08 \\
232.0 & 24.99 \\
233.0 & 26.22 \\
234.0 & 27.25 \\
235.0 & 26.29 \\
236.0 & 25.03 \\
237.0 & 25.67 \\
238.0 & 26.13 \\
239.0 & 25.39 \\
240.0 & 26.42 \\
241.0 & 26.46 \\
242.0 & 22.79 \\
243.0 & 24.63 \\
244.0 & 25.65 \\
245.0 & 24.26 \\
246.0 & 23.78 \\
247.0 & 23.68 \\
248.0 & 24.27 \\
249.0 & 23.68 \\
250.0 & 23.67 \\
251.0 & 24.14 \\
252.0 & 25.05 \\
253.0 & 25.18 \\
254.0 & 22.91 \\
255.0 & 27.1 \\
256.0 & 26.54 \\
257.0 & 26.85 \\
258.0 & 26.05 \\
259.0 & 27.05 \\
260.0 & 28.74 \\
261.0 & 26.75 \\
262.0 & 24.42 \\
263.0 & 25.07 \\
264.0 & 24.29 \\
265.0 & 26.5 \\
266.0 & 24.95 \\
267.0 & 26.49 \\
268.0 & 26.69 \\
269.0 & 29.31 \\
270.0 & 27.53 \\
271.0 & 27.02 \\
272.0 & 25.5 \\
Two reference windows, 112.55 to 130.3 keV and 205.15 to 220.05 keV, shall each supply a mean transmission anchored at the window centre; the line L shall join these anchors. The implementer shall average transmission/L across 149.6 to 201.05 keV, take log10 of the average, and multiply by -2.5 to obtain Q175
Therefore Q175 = 0.04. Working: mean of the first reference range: 25.4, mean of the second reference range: 26.5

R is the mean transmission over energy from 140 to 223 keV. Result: 25.5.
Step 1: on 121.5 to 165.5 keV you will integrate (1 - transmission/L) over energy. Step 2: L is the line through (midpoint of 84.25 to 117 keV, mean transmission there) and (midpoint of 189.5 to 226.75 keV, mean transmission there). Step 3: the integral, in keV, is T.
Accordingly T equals 4.3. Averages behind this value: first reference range 28.6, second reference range 25.9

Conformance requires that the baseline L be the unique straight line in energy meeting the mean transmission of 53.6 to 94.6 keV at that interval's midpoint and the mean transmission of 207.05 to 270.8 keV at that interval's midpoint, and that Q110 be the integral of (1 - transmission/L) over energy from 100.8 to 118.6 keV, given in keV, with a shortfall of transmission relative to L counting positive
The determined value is -1.7 keV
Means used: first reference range 26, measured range 28.5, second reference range 25.8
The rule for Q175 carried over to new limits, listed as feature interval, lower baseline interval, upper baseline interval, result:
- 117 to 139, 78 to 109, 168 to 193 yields 0.101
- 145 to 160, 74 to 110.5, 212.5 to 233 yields 0.070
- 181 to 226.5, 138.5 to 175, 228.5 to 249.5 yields -0.042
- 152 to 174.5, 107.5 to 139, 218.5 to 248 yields 0.057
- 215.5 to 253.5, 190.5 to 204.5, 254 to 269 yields 0.022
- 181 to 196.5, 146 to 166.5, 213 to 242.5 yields -0.050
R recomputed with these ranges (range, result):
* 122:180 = 24.8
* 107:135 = 25.9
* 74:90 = 25.8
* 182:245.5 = 25.8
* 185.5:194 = 26.1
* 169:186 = 26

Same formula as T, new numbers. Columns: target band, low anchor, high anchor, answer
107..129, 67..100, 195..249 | 0.4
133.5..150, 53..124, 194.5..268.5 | 0.8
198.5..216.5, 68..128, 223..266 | -0.1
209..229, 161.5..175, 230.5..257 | -1.1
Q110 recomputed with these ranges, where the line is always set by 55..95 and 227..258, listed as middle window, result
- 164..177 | 0.7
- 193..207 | 0.1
